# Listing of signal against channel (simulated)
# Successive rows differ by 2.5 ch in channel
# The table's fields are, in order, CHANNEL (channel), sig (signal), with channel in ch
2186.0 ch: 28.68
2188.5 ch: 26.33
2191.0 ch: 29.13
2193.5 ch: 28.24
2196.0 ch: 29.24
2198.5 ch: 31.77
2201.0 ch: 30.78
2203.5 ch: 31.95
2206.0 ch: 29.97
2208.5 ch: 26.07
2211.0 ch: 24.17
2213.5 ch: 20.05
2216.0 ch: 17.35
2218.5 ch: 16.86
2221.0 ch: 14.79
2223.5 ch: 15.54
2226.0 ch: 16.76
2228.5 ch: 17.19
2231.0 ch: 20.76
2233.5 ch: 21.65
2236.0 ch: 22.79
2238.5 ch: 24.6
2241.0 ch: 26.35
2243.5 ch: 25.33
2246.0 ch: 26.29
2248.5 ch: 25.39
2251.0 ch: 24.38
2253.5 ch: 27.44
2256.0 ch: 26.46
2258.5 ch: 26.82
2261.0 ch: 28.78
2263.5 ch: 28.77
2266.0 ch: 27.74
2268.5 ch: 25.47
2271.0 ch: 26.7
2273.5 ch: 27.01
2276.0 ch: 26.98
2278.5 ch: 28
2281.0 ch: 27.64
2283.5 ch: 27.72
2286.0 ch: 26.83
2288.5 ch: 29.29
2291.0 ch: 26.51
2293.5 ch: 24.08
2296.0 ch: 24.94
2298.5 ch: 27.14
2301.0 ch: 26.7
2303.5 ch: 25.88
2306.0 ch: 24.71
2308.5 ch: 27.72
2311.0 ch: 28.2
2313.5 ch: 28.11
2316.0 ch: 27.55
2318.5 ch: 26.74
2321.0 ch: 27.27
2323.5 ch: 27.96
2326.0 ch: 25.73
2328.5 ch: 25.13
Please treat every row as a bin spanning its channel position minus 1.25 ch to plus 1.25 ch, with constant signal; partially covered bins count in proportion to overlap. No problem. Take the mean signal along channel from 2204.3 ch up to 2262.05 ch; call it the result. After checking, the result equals 22.9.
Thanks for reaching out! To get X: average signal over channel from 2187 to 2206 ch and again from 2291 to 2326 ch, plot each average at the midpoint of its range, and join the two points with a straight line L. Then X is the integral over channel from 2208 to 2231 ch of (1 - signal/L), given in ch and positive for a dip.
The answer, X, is 8.25 ch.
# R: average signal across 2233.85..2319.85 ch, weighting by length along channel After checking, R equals 26.6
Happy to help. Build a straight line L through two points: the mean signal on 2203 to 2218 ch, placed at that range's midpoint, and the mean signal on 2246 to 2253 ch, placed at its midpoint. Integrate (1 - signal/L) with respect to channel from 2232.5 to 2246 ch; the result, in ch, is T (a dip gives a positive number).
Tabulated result 0.38 ch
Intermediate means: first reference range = 24.2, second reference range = 25.4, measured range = 24.4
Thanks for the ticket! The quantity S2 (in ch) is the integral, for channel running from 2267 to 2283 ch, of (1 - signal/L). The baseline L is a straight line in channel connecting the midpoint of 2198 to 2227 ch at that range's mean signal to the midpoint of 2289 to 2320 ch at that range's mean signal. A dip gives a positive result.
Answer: -1.0 ch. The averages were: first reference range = 22.8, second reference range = 26.6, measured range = 27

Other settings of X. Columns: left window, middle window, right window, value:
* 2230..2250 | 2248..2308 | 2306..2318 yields -2.0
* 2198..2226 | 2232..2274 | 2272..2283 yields -0.2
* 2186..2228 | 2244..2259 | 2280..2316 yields -0.3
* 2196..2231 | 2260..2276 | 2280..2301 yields -1.1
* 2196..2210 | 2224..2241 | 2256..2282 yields 4.7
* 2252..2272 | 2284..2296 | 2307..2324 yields 0.4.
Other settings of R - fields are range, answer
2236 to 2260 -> 25.8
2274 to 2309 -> 26.7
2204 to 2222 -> 21.9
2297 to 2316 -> 26.9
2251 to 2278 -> 27.1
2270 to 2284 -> 27.3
